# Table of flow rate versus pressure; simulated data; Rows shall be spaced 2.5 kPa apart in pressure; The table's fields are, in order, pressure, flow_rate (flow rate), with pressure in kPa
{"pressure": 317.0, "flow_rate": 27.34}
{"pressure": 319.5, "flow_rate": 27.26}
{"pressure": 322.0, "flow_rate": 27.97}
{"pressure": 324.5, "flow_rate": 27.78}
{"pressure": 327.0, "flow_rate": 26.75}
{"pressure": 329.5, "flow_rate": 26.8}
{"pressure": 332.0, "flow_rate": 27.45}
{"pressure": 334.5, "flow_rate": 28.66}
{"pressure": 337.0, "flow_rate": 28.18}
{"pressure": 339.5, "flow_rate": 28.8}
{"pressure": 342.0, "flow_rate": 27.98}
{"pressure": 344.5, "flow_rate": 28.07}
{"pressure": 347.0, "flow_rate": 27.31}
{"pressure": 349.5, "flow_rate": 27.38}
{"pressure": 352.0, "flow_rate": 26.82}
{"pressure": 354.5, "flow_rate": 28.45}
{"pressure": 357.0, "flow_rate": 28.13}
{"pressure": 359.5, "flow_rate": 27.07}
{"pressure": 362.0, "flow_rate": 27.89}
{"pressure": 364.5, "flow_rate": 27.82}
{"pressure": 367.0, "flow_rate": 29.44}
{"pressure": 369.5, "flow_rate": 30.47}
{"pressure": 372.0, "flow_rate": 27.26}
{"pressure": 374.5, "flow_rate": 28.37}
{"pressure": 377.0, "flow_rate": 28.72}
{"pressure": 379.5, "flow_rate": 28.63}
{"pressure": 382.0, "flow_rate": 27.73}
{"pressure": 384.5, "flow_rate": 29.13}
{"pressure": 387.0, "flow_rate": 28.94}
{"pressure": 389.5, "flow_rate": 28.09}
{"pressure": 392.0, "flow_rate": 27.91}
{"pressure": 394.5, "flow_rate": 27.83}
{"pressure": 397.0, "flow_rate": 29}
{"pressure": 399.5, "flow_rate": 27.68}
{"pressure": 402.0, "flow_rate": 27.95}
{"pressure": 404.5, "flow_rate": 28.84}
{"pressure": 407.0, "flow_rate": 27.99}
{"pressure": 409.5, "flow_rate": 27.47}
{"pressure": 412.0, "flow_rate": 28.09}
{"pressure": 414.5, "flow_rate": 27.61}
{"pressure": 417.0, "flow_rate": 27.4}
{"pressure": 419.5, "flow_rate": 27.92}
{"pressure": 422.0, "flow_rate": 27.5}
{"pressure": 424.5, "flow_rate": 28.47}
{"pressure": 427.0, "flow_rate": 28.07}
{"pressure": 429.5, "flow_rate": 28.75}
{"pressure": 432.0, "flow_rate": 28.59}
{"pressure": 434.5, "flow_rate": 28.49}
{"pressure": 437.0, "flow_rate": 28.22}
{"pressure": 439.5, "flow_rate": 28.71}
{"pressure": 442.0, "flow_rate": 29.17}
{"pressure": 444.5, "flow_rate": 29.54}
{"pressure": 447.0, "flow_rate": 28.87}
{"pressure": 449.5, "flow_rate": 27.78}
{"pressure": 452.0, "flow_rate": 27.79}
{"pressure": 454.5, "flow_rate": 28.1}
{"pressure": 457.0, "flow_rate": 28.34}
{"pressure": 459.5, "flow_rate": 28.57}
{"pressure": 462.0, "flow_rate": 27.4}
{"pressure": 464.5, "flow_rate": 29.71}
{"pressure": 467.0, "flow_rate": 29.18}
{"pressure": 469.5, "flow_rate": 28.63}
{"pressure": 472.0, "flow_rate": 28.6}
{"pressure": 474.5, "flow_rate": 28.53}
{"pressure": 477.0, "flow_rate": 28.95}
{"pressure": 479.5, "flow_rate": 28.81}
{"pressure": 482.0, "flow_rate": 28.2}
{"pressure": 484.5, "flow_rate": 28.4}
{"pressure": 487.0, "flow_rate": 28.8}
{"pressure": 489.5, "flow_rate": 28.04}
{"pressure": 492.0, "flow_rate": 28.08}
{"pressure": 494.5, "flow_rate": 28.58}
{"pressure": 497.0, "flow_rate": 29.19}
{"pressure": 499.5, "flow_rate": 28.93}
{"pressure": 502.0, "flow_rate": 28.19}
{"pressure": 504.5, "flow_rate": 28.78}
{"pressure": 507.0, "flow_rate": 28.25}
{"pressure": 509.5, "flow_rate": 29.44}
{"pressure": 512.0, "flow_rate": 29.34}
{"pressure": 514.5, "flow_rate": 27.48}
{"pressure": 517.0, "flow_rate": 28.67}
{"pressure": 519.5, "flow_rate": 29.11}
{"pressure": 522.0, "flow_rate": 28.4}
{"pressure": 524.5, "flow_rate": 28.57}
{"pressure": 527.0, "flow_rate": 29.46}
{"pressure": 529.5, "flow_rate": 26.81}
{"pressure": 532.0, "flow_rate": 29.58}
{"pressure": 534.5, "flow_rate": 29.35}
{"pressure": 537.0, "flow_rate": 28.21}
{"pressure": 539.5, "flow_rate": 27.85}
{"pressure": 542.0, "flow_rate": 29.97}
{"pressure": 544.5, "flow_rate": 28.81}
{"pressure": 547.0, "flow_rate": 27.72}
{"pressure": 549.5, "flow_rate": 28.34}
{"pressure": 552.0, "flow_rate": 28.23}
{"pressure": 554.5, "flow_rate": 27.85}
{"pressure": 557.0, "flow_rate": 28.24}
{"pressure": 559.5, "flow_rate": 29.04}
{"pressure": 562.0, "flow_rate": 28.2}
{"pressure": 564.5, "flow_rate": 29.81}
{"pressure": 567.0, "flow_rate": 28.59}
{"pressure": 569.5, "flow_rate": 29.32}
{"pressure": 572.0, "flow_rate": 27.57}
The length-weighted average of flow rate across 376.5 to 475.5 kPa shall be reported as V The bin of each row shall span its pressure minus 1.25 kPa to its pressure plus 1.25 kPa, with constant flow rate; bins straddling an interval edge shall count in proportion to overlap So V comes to 28.3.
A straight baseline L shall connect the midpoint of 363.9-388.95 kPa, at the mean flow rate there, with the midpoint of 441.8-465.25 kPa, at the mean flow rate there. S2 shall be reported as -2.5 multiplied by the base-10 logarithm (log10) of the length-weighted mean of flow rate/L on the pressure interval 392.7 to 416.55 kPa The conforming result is 0.02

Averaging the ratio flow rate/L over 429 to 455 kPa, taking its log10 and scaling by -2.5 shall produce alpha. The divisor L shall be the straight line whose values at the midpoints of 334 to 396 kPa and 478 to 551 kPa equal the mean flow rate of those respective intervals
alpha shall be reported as -0.01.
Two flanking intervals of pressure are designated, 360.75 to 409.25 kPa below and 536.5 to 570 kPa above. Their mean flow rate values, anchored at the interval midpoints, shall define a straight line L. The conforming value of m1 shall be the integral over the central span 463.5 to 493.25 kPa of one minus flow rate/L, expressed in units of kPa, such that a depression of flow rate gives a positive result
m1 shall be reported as -0.2 kPa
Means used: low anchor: 28.4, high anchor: 28.6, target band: 28.7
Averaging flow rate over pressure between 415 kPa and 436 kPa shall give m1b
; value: 28.1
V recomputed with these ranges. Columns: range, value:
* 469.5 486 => 28.6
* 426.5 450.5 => 28.6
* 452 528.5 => 28.6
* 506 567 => 28.6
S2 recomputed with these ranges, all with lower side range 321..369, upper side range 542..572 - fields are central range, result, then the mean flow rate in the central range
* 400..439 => 0.001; 28.1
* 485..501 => -0.009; 28.6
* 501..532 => -0.006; 28.6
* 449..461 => 0.004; 28.1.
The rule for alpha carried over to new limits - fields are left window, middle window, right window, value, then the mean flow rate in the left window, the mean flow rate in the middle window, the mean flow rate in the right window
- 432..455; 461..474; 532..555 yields -0.01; 28.5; 28.7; 28.6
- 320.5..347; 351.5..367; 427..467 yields 0.00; 27.8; 27.9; 28.5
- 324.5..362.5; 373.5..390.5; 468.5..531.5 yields -0.02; 27.7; 28.5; 28.6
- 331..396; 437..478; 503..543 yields 0.00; 28.2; 28.6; 28.7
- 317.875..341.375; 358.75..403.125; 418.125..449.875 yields -0.01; 27.7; 28.3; 28.5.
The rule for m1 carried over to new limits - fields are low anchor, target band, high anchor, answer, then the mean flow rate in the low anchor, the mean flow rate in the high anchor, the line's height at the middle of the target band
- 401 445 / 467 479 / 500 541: -0.1 kPa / 28.2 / 28.6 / 28.4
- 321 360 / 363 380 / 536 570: -0.5 kPa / 27.7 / 28.6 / 27.9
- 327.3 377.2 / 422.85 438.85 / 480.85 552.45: -0.1 kPa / 28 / 28.6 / 28.3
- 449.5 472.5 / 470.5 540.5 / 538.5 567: -0.2 kPa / 28.4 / 28.6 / 28.5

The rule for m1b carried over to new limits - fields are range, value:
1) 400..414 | 28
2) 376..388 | 28.6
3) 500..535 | 28.7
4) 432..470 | 28.6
